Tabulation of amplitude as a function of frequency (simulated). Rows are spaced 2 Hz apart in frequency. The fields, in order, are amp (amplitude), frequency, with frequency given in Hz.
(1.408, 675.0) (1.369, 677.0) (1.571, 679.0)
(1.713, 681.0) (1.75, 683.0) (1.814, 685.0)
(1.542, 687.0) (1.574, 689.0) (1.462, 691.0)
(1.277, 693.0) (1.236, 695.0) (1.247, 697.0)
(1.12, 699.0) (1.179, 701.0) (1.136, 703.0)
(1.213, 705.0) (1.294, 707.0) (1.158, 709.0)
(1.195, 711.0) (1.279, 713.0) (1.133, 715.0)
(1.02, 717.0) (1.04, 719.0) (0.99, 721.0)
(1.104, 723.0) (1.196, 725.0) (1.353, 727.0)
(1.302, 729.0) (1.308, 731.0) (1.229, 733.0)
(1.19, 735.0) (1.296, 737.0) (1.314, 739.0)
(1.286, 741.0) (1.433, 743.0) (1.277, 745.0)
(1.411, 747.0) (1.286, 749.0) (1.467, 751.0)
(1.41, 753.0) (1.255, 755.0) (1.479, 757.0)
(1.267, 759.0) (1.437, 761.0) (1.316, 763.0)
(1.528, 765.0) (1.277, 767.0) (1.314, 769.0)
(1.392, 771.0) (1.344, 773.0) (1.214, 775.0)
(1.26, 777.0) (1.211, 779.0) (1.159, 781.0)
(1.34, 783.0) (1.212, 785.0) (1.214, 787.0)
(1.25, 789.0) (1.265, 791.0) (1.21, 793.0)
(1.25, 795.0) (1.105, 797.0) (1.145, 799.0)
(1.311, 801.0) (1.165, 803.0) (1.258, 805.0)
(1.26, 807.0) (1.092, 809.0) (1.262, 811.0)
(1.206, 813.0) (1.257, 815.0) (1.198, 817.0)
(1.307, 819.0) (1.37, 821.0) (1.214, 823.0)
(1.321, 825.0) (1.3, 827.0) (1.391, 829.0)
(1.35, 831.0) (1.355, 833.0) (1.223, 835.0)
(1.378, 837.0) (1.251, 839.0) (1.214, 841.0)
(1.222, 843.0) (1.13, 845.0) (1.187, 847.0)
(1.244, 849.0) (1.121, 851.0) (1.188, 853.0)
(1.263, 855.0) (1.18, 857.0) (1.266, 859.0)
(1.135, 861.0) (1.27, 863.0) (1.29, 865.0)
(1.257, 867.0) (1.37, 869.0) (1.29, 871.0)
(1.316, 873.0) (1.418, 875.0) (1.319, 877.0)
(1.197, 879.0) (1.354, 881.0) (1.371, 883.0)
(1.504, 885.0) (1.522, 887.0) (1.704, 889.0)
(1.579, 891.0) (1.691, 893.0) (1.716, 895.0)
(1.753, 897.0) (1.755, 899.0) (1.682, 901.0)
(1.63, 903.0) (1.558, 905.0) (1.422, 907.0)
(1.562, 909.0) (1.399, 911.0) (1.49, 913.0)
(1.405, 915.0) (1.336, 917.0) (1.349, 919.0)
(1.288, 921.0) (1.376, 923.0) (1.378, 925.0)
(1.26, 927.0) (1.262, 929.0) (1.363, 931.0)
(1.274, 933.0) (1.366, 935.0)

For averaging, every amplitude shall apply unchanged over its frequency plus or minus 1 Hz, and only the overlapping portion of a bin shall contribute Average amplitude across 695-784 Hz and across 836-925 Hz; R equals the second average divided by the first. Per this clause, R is 1.10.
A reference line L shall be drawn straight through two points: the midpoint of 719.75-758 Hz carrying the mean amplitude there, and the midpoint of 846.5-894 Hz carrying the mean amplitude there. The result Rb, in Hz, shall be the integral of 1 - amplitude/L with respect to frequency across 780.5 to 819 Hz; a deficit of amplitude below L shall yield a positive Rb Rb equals 2.66 Hz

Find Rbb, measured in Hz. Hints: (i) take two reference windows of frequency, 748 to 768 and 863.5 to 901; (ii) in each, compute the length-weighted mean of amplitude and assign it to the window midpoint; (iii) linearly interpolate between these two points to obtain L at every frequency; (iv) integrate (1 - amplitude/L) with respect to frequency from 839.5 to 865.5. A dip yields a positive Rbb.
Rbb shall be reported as 4.3 Hz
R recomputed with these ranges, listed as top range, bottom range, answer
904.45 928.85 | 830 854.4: 1.13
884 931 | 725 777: 1.13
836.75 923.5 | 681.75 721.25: 1.07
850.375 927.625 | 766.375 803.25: 1.13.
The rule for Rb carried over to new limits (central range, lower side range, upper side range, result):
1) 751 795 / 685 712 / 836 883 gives -0.9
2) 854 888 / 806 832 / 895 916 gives 3.3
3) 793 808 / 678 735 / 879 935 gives 1.8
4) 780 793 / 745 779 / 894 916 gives 1.4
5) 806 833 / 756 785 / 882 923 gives 2.4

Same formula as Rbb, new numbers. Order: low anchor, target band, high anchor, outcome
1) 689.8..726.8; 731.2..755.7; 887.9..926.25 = -1.4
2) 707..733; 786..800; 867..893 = 0.9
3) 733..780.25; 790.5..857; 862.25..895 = 6.5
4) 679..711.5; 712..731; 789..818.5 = 2.5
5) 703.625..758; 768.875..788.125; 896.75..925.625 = 0.8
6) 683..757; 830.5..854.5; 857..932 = 2.5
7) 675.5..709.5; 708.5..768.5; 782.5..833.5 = 2.7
